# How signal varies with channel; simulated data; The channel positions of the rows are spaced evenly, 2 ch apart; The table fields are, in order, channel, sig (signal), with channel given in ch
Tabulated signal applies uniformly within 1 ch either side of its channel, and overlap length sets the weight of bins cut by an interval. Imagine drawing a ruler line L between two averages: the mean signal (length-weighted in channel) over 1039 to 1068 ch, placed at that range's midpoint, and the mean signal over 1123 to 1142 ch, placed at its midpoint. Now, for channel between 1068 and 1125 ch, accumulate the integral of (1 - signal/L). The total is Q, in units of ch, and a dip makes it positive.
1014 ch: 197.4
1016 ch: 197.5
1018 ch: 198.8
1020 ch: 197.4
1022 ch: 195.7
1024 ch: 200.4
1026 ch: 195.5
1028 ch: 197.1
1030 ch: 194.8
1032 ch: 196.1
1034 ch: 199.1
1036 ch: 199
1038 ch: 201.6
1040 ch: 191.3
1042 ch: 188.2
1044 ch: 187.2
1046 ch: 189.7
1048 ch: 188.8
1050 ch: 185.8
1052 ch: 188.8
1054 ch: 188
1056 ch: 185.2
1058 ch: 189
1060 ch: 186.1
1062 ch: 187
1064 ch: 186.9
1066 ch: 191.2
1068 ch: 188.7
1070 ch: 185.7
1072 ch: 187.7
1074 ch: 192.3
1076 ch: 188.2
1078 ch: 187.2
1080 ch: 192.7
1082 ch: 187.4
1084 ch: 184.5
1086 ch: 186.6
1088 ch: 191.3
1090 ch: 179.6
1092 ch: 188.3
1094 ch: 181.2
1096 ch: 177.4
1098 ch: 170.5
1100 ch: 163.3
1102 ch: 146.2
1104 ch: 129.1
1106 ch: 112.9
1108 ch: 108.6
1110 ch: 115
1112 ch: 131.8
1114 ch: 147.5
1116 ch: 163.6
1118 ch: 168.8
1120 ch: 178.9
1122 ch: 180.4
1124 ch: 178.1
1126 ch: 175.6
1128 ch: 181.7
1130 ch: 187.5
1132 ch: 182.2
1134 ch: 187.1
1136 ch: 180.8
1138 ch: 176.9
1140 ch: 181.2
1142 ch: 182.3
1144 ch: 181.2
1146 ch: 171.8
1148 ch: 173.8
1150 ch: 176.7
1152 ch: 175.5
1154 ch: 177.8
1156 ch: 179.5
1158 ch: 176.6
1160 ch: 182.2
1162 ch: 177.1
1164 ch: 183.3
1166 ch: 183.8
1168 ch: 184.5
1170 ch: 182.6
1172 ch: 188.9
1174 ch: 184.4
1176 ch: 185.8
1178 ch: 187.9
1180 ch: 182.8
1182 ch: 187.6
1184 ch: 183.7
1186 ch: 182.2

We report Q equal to 5.0 ch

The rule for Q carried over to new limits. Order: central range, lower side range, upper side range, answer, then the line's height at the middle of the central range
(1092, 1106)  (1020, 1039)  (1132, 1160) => 2.01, 186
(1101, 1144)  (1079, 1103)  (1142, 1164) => 3.90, 178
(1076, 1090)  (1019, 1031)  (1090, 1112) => -2.32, 161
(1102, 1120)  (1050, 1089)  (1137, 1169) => 4.49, 184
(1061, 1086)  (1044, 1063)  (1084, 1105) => -1.15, 180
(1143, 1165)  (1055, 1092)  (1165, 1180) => 0.94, 186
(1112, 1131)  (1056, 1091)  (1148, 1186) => 1.38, 185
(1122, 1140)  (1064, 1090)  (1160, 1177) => 0.42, 186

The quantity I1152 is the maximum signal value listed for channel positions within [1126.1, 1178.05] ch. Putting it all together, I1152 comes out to 188.9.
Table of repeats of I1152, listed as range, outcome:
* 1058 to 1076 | 192.3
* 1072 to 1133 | 192.7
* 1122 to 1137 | 187.5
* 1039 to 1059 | 191.3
